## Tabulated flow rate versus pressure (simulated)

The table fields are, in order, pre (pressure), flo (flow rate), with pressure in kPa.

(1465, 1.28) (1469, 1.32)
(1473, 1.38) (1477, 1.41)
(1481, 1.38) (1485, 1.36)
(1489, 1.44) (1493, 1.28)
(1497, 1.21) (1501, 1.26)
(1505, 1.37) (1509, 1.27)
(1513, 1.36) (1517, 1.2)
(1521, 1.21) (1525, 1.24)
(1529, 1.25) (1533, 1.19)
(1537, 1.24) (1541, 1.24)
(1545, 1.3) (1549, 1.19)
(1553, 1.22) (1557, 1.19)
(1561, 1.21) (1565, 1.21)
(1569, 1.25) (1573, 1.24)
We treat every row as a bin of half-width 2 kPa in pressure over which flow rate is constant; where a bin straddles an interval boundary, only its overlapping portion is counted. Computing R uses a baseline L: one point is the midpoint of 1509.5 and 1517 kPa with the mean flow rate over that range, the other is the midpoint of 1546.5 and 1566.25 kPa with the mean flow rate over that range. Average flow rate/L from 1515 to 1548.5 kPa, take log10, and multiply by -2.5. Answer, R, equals 0.02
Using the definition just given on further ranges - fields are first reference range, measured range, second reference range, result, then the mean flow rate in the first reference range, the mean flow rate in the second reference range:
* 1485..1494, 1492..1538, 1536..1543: 0.039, 1.37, 1.24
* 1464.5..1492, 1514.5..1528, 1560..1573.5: 0.065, 1.37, 1.23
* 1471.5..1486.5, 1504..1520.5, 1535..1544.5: 0.019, 1.38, 1.25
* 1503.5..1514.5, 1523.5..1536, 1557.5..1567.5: 0.049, 1.33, 1.21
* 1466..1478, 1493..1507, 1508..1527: 0.013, 1.36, 1.26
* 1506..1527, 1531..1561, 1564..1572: 0.020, 1.26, 1.23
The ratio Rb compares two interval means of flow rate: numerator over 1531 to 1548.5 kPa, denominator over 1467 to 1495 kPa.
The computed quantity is 0.9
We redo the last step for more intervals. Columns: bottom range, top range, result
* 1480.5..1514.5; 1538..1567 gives 0.92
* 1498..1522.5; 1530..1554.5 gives 0.96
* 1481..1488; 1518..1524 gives 0.88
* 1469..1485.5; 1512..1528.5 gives 0.90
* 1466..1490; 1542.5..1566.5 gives 0.89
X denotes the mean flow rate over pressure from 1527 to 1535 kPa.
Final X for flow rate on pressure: 1.22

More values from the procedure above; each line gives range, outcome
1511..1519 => 1.28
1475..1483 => 1.4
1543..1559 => 1.23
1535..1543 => 1.24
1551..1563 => 1.21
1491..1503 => 1.25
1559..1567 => 1.21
